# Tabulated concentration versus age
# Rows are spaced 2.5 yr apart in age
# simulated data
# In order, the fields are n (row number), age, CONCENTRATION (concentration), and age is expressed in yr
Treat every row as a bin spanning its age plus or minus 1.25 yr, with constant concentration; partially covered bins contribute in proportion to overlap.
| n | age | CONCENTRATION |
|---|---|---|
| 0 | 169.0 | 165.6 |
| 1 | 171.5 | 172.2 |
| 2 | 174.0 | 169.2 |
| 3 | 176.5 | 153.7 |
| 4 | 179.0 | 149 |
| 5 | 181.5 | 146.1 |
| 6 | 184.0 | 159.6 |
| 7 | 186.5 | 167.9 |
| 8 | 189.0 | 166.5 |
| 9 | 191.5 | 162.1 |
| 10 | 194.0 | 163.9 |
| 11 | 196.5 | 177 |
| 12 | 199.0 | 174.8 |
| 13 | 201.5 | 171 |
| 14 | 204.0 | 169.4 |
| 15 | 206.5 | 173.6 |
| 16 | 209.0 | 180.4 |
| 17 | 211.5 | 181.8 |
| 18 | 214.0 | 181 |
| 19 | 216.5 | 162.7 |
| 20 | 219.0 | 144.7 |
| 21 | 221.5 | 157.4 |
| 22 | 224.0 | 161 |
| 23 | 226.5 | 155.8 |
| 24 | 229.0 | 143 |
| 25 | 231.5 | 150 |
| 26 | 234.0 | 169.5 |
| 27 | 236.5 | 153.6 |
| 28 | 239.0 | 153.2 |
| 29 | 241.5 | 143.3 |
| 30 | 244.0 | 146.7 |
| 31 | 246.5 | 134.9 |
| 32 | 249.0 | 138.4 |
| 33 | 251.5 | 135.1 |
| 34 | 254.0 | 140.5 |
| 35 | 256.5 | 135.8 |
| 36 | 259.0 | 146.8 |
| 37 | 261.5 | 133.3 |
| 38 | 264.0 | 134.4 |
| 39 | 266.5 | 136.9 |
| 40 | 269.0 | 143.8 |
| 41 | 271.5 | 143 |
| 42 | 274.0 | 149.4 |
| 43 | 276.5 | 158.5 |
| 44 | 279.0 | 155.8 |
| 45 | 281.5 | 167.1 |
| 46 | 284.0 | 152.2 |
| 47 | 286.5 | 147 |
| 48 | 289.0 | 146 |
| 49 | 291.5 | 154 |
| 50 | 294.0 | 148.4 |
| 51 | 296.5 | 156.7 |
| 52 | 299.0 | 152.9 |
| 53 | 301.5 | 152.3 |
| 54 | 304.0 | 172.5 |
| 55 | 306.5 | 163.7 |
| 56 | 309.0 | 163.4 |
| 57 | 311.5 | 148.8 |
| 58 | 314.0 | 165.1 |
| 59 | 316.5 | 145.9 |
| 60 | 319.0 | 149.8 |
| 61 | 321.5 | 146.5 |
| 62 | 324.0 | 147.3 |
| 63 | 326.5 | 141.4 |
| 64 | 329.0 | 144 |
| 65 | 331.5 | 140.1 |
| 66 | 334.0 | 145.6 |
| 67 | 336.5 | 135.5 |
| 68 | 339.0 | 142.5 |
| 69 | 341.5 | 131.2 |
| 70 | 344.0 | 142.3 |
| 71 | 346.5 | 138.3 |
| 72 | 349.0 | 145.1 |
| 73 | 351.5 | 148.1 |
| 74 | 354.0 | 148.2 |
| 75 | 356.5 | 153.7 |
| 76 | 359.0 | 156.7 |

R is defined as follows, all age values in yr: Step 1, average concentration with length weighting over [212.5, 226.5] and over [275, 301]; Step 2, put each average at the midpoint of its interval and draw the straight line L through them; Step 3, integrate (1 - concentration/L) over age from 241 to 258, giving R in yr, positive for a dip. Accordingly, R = 2.0 yr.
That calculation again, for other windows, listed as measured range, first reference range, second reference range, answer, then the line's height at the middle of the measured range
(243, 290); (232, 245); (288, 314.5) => 3.1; 155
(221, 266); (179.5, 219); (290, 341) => 4.3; 161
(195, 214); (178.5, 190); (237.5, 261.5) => -2.8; 153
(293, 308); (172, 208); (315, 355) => -1.0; 148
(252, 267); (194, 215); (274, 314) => 2.4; 163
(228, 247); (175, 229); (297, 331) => 1.3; 161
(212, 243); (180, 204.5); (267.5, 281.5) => 0.5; 159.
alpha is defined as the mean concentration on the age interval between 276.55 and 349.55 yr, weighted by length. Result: 150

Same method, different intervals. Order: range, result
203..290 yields 152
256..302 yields 148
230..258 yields 146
